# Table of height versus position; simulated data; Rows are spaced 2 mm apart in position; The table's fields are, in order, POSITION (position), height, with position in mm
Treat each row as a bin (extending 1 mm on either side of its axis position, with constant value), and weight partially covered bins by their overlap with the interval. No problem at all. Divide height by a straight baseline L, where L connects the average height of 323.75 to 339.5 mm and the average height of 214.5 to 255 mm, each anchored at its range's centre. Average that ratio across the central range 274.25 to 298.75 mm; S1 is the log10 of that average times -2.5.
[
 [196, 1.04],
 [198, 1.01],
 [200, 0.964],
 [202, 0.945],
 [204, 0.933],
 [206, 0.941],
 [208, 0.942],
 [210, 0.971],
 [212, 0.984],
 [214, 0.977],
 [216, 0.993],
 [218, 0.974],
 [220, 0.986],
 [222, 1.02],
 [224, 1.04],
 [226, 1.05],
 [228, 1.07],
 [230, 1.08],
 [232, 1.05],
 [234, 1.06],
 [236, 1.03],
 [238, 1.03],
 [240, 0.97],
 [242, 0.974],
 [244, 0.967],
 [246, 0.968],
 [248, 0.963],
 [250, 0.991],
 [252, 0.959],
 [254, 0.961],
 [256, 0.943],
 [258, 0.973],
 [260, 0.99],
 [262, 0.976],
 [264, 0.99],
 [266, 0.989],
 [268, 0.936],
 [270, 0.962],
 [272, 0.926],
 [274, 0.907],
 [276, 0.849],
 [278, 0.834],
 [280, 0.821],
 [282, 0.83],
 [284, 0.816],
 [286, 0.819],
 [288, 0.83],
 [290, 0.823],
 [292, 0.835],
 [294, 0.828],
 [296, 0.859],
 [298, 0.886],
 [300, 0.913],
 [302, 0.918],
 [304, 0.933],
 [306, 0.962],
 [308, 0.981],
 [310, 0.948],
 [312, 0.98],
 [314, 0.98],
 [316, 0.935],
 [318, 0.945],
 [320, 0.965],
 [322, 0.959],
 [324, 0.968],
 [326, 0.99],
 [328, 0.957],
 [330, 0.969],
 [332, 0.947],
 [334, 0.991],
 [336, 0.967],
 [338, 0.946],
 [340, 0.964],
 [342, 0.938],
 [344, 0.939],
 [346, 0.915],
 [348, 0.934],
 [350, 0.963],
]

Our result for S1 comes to 0.18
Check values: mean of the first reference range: 1.01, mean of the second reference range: 0.967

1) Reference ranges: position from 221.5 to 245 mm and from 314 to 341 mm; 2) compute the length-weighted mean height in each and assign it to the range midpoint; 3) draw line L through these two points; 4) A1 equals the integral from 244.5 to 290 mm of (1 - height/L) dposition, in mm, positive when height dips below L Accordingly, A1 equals 3.9 mm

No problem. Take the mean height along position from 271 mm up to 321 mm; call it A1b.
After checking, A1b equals 0.893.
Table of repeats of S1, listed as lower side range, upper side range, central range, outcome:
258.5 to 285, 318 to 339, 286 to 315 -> 0.04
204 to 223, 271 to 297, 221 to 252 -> -0.09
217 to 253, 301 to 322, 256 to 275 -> 0.03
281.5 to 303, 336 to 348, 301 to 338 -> -0.07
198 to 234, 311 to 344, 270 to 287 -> 0.14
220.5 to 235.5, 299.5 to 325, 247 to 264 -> 0.05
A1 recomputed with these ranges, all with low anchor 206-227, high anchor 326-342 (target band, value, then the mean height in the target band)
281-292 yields 1.7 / 0.825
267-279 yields 0.9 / 0.902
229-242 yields -0.6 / 1.03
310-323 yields 0.1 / 0.96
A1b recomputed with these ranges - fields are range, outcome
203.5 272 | 0.989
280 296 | 0.828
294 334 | 0.945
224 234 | 1.06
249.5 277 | 0.953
